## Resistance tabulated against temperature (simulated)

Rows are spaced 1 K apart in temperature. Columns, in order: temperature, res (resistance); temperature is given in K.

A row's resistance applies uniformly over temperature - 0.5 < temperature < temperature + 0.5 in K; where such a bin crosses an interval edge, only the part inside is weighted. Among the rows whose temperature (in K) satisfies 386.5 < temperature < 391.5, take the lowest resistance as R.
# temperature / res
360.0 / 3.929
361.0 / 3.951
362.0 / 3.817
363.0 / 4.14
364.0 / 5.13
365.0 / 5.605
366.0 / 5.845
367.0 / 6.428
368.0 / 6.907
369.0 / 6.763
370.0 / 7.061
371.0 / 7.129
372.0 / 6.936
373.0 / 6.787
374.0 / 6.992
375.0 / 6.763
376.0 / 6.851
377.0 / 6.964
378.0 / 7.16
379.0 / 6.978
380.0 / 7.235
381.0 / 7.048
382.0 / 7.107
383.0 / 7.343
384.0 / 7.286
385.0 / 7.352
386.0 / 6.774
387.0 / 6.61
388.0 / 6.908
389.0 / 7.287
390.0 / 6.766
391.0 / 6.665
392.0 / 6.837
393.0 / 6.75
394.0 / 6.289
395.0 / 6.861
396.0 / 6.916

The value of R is 6.61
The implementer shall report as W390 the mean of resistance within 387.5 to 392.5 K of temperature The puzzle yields 6.89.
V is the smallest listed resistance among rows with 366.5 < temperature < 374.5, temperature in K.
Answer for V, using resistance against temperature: 6.428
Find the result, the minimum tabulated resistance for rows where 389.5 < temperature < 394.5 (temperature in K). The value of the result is 6.289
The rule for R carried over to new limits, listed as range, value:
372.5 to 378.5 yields 6.763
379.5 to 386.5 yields 6.774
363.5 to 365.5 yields 5.13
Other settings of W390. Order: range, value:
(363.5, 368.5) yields 5.98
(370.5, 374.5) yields 6.96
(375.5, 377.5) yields 6.91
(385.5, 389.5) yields 6.89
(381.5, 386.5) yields 7.17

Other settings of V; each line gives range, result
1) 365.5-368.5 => 5.845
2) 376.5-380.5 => 6.964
